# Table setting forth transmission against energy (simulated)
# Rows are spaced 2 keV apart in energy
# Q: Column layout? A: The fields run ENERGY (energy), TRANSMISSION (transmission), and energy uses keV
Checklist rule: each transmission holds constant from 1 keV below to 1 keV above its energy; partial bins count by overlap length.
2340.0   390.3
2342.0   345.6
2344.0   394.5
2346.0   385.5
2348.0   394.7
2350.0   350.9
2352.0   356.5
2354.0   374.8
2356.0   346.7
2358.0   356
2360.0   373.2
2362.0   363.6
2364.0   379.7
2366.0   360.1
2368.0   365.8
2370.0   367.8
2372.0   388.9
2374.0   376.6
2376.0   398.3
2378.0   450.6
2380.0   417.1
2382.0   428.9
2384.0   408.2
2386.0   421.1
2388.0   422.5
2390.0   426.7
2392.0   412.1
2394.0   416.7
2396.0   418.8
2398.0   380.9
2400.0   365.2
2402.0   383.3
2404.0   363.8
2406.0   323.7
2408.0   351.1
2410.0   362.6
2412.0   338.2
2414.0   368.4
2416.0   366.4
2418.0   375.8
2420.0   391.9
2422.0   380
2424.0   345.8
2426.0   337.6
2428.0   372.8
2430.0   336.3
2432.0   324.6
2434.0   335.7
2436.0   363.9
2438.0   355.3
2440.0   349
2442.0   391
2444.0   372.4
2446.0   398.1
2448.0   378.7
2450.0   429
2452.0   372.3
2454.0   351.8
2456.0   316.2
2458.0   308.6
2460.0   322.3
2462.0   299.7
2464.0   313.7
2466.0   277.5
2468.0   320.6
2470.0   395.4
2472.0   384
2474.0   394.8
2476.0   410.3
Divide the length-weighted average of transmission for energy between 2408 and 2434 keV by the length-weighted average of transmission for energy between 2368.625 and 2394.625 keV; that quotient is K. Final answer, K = 0.87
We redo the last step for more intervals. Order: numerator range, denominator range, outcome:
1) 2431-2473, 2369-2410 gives 0.89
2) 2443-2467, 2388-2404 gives 0.86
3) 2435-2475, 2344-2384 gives 0.93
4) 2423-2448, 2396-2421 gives 0.98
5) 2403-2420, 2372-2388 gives 0.87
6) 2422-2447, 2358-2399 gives 0.90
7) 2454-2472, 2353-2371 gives 0.89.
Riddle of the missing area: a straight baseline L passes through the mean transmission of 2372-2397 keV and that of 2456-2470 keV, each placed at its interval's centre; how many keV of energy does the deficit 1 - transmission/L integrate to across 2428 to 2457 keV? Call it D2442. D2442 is -2.0 keV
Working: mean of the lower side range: 415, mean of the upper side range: 314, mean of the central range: 363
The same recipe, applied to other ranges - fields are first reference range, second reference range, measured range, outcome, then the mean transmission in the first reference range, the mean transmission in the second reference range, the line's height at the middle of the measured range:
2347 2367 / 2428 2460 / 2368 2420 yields -3.8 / 366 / 358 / 362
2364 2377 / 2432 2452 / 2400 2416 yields 0.7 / 377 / 372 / 374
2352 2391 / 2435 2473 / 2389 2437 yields 0.4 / 390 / 353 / 371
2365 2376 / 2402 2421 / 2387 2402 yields -1.5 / 374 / 361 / 367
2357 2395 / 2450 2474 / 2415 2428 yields 0.0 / 397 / 340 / 366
